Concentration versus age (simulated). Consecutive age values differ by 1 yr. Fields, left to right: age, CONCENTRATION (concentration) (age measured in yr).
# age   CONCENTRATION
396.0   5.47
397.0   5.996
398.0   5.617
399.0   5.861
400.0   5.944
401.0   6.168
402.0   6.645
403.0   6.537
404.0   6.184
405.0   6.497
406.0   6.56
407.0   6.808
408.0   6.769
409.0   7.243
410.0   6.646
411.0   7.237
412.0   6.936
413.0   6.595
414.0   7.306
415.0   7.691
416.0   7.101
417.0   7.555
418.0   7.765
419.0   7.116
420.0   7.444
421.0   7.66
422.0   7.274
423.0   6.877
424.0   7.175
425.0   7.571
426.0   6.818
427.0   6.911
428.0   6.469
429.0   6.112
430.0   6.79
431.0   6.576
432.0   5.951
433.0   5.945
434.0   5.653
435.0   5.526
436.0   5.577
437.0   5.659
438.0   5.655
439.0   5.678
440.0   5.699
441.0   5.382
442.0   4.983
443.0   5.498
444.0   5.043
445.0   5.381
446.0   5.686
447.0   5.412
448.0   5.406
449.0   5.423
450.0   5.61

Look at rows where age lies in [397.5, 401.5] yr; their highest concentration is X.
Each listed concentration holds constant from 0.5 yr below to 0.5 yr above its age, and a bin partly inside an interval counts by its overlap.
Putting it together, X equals 6.168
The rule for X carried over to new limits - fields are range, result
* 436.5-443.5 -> 5.699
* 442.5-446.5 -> 5.686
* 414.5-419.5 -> 7.765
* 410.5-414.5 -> 7.306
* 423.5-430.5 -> 7.571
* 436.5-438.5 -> 5.659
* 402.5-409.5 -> 7.243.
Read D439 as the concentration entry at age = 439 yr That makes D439 5.678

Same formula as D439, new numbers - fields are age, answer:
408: 6.769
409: 7.243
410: 6.646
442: 4.983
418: 7.765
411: 7.237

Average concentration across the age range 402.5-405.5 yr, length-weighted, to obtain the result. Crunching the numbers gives 6.41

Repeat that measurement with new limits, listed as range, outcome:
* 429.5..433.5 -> 6.32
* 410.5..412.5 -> 7.09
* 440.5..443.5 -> 5.29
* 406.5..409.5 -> 6.94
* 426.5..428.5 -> 6.69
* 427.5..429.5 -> 6.29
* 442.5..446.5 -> 5.4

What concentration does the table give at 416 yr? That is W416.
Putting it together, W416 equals 7.101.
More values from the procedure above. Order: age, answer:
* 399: 5.861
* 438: 5.655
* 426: 6.818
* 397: 5.996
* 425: 7.571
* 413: 6.595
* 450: 5.61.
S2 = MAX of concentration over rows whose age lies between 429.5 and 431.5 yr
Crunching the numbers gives 6.79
